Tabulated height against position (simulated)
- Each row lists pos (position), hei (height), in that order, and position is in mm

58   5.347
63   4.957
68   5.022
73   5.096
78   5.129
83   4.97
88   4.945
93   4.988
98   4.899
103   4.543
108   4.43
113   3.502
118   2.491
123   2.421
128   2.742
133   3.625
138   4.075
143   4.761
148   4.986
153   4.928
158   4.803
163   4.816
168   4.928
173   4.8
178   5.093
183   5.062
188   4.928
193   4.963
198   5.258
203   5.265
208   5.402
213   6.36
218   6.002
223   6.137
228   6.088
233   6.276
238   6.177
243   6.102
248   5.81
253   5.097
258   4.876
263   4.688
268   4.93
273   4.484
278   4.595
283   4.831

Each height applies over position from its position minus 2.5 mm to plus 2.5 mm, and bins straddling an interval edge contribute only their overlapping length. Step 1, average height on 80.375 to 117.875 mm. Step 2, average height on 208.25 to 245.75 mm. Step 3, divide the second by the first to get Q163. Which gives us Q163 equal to 1.37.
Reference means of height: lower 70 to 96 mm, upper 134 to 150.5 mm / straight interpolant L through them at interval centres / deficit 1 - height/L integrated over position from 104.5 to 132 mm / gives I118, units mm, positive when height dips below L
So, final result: 8.93 mm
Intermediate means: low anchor 5.02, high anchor 4.52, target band 3.2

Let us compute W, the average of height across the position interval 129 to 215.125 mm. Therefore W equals 4.9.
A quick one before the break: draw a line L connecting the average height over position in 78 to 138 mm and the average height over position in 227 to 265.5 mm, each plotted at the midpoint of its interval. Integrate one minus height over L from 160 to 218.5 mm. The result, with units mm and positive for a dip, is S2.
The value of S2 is -2.89 mm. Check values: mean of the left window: 4.01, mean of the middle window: 5.21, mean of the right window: 5.62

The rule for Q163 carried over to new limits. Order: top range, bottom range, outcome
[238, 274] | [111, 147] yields 1.52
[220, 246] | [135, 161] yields 1.31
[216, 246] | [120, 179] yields 1.43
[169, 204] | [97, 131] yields 1.43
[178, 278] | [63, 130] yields 1.27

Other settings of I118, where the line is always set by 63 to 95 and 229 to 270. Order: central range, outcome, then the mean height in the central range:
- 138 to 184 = 3.5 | 4.86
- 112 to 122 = 4.5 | 2.83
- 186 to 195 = 0.7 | 4.95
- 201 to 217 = -0.9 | 5.72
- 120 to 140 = 7.7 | 3.18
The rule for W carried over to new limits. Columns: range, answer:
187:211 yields 5.2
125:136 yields 3.19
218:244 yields 6.14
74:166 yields 4.3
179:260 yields 5.61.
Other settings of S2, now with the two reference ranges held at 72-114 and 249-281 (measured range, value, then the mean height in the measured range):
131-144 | 1.82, 4.1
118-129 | 5.14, 2.54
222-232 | -2.75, 6.13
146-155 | -0.34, 4.96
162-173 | -0.18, 4.86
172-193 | -0.83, 4.98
